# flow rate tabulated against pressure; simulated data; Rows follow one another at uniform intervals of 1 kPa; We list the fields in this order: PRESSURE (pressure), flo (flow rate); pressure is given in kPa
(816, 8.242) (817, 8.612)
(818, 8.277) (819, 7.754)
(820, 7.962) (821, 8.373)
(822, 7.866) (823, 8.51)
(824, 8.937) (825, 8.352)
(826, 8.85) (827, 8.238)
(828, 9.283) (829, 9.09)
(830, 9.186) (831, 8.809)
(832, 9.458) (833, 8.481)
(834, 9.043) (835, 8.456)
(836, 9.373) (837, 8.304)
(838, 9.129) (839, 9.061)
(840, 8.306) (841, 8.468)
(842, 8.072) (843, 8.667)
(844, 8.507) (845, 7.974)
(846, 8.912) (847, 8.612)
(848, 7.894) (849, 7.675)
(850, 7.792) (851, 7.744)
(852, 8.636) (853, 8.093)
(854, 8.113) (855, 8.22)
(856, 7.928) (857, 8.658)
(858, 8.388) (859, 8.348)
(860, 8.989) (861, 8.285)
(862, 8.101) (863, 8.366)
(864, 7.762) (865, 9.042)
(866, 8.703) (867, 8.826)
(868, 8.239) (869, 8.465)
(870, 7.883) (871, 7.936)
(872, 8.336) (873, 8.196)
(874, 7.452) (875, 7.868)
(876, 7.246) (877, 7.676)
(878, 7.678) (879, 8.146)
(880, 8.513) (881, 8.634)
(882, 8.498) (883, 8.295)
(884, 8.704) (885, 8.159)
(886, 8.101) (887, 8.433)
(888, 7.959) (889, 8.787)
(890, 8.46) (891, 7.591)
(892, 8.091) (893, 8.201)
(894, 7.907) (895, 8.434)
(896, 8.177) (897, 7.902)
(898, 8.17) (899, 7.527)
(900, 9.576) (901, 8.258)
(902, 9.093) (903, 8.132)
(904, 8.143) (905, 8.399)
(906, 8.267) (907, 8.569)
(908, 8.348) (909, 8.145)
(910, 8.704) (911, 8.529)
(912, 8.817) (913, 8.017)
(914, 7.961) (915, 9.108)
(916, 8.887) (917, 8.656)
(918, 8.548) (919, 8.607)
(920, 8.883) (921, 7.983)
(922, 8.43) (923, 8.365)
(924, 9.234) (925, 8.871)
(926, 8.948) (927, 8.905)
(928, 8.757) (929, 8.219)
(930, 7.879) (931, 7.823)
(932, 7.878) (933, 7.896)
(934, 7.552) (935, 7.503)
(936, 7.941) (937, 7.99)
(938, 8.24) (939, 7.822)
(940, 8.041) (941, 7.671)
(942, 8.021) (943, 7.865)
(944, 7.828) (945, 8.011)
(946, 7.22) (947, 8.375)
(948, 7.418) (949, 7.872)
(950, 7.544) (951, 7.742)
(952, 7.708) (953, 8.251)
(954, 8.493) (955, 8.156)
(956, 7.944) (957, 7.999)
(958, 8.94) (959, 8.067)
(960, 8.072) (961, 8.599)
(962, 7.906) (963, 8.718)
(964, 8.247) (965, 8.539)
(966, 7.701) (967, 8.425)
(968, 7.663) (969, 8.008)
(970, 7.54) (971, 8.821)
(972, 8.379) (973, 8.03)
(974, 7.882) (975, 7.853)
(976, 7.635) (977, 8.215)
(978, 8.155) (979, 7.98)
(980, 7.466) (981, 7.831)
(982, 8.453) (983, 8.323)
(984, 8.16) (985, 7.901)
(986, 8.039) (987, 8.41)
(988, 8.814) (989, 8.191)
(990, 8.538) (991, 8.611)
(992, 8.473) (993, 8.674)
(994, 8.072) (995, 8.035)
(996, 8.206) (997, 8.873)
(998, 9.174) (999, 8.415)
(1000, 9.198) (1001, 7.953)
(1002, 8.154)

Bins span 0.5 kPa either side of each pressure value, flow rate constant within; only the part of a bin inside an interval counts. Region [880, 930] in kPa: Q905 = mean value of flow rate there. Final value 8.43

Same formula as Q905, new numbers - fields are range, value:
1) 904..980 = 8.18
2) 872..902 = 8.18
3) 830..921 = 8.36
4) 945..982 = 8.04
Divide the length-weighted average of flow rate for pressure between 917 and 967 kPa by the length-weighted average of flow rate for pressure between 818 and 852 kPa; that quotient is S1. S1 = 0.96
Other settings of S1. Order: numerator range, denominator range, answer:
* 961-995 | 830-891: 0.98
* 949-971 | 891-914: 0.98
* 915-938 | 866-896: 1.02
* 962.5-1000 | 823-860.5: 0.96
